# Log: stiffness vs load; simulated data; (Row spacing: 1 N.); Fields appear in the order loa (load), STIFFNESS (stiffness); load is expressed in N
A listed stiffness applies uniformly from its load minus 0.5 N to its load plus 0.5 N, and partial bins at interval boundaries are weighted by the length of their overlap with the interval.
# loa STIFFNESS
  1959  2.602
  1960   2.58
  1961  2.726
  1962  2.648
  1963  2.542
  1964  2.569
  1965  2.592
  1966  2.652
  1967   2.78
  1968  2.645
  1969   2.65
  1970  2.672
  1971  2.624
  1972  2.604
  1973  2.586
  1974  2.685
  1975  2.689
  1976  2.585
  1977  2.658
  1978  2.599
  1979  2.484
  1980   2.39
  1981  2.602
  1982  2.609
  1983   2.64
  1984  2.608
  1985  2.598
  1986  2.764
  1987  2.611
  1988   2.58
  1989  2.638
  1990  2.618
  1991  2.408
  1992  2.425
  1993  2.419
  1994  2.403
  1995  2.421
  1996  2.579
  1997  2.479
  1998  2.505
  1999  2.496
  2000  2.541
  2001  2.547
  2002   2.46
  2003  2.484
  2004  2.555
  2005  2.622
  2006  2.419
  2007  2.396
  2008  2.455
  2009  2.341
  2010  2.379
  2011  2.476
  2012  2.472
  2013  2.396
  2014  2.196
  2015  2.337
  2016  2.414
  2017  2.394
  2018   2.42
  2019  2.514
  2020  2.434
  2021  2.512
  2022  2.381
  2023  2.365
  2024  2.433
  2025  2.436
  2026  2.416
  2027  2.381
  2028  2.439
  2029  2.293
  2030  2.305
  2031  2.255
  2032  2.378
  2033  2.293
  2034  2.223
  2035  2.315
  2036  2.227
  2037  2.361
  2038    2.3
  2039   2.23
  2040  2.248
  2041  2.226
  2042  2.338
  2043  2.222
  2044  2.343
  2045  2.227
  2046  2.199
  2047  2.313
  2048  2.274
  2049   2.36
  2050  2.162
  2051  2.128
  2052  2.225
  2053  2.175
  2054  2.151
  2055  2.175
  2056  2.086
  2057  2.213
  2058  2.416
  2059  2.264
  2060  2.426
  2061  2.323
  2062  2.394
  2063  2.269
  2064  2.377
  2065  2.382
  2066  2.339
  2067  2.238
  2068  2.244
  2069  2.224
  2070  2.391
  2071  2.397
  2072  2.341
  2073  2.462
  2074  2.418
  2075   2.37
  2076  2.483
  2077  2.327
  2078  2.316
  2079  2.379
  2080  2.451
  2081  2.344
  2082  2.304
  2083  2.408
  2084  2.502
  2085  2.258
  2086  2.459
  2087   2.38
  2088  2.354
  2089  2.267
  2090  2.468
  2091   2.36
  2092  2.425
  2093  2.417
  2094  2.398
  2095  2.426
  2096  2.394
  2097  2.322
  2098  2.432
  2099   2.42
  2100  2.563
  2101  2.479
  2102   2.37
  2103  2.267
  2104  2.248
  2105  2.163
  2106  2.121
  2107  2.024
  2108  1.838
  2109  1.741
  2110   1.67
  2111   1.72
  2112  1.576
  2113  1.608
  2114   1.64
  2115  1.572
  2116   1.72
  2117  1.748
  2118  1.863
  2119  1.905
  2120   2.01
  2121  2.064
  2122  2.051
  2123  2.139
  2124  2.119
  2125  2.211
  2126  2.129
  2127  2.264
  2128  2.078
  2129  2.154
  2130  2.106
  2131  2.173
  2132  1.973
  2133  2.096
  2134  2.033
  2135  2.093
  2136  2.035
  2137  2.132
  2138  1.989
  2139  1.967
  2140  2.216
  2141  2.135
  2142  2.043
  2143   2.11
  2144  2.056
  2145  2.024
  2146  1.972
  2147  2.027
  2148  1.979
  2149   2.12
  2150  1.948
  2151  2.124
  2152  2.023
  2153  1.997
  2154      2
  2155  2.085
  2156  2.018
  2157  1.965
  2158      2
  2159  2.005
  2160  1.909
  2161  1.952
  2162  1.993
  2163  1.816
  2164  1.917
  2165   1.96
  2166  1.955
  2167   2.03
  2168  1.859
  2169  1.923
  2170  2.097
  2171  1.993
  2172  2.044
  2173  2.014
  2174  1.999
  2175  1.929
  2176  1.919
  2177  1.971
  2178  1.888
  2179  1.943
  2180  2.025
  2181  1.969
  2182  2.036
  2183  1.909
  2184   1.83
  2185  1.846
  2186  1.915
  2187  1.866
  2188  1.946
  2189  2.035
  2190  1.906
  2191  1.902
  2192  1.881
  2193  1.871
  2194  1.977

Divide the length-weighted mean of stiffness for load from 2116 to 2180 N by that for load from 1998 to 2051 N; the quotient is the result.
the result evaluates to 0.9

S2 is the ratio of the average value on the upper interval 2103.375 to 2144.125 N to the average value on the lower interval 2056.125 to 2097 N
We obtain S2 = 0.8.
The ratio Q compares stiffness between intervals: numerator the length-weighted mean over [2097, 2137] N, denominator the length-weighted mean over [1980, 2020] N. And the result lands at 0.8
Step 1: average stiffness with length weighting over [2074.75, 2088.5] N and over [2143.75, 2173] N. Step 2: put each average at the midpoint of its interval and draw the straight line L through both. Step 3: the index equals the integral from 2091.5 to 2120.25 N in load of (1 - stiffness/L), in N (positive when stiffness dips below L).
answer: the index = 2.4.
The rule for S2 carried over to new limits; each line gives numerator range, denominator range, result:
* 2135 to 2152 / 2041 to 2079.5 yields 0.89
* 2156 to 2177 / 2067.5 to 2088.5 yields 0.83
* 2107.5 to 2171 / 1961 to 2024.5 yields 0.78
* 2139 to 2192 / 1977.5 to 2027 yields 0.80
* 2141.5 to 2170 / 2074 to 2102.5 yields 0.83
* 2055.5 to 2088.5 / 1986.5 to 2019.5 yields 0.95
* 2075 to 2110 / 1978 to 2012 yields 0.92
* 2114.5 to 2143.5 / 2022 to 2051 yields 0.88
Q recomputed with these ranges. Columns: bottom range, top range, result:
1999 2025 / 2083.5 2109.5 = 0.95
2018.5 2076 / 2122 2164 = 0.89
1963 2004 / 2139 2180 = 0.78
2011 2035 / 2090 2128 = 0.88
